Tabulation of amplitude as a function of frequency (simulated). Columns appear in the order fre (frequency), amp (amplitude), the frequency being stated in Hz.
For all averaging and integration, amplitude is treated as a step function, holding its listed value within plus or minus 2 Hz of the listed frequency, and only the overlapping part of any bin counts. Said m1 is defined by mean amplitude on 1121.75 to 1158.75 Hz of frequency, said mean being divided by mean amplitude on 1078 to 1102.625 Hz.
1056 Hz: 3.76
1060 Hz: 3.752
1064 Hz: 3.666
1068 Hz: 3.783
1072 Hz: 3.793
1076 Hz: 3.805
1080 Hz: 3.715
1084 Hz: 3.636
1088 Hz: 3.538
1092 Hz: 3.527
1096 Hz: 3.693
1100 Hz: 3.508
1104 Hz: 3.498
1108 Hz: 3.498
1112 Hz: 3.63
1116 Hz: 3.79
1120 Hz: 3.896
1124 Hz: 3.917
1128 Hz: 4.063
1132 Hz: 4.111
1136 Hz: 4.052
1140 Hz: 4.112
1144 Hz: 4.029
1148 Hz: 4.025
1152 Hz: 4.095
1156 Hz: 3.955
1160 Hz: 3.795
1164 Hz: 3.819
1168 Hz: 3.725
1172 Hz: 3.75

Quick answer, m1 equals 1.12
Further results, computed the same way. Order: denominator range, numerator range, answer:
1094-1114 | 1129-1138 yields 1.14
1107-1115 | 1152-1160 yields 1.10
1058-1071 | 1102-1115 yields 0.95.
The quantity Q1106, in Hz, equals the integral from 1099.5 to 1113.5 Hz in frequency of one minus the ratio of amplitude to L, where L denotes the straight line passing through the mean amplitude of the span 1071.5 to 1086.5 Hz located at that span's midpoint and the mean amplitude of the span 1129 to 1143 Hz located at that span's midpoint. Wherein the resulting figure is 1.3 Hz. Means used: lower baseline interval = 3.73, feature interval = 3.53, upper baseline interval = 4.09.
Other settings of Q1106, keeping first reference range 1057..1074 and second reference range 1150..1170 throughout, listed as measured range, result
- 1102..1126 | 0.70 Hz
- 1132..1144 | -0.72 Hz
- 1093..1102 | 0.47 Hz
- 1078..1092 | 0.60 Hz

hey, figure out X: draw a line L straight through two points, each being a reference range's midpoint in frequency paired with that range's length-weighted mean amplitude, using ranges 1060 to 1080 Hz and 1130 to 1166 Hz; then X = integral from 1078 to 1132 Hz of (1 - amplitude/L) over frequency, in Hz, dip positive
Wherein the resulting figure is 2.3 Hz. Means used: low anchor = 3.76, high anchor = 4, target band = 3.7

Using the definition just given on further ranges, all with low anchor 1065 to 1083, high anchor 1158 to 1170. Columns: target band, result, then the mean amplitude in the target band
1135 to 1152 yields -1.3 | 4.06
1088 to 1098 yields 0.4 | 3.6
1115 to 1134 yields -1.0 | 3.96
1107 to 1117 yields 0.3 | 3.64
